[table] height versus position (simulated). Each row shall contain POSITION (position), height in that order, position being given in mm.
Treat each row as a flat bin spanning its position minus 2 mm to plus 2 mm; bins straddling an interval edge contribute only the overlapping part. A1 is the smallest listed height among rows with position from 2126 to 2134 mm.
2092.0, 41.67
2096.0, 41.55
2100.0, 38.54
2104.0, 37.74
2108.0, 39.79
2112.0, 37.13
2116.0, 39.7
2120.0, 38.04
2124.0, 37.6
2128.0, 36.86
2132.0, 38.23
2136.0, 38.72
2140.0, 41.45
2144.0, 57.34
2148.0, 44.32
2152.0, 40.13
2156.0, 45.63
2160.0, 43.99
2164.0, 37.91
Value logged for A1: 36.86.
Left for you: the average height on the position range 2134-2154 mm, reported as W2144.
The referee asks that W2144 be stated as 44.4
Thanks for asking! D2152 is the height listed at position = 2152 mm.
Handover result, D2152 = 40.13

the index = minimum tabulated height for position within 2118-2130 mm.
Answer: 36.86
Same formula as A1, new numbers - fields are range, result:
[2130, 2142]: 38.23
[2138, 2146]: 41.45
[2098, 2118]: 37.13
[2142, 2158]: 40.13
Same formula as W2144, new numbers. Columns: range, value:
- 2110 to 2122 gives 38.3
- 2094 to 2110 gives 39.4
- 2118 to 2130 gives 37.5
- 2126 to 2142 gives 38.8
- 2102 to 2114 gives 38.2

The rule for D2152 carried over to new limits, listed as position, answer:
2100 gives 38.54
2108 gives 39.79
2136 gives 38.72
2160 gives 43.99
